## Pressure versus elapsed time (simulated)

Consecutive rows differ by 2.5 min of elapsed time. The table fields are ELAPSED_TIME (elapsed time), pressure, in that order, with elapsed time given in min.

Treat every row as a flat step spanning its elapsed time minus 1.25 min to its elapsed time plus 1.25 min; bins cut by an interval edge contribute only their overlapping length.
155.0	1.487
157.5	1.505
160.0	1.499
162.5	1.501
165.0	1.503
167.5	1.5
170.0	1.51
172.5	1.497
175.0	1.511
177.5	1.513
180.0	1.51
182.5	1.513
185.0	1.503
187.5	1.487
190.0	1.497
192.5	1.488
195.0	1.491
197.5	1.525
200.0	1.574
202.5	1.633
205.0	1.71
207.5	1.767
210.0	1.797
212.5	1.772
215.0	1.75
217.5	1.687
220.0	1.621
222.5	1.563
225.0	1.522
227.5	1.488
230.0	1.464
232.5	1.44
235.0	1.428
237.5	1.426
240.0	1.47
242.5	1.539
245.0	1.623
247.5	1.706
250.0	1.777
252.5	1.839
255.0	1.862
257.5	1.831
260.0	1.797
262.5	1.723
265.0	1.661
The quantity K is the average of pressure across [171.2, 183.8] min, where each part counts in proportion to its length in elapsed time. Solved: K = 1.51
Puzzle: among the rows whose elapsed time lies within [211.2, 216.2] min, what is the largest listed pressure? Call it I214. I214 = 1.772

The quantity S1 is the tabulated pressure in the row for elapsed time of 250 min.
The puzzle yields 1.777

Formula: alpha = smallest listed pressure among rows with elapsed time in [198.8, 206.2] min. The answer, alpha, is 1.574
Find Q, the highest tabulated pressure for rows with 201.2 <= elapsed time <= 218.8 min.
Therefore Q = 1.797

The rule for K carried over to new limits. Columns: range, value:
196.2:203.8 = 1.58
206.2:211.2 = 1.78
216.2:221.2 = 1.66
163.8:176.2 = 1.5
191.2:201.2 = 1.52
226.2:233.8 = 1.46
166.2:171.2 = 1.5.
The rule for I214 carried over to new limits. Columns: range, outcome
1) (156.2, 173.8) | 1.51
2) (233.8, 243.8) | 1.539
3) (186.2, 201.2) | 1.574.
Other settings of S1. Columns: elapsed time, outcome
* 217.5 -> 1.687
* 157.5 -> 1.505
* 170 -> 1.51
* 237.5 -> 1.426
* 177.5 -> 1.513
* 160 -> 1.499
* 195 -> 1.491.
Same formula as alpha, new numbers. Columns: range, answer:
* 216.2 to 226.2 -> 1.522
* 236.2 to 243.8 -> 1.426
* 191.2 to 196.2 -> 1.488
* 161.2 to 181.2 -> 1.497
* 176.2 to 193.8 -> 1.487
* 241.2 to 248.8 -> 1.539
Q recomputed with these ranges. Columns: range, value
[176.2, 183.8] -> 1.513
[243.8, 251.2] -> 1.777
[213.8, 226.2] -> 1.75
